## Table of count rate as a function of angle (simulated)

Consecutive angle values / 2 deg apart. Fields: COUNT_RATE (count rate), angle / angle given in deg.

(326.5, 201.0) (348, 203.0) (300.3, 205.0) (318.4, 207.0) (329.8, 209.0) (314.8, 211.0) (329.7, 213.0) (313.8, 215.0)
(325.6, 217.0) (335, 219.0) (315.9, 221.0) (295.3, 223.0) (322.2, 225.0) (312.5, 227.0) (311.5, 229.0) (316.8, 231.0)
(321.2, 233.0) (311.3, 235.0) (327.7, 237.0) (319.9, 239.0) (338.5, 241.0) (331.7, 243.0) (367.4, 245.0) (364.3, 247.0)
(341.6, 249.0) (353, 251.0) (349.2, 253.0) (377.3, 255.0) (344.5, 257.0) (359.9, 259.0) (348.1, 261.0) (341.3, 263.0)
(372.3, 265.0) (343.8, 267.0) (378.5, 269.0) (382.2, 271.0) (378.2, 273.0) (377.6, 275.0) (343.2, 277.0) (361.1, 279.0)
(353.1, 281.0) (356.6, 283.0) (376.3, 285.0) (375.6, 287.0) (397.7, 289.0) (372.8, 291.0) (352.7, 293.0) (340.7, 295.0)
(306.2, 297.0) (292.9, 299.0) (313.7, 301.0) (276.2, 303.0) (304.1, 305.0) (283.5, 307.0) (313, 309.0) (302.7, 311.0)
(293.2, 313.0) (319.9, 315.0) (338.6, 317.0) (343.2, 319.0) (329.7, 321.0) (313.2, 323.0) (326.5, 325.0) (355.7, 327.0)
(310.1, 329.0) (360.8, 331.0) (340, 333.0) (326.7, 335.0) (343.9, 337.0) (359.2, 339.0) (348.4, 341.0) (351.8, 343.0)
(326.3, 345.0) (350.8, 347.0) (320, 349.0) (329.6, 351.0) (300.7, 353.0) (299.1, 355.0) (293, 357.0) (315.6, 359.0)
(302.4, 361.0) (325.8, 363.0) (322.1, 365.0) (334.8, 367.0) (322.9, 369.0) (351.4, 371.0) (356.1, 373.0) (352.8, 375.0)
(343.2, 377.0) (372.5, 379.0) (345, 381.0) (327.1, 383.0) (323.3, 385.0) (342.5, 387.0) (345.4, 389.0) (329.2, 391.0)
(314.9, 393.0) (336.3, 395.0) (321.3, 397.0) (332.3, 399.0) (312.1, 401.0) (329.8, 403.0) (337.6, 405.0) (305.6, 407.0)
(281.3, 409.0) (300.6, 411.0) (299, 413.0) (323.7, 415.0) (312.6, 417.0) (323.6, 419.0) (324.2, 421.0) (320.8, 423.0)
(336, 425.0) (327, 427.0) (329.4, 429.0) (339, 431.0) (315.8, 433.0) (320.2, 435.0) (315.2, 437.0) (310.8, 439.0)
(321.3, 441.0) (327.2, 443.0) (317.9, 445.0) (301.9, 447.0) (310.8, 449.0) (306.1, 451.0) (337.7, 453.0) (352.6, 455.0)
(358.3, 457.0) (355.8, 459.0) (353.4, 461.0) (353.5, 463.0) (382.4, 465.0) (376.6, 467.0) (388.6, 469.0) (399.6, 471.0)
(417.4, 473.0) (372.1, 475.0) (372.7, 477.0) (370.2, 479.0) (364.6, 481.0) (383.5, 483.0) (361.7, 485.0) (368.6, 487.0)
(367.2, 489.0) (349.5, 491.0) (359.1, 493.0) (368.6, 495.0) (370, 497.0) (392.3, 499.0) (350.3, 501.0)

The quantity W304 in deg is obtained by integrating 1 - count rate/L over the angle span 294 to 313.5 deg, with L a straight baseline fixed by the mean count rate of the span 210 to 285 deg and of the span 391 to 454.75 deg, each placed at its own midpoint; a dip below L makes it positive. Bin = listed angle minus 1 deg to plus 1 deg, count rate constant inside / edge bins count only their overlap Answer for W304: 1.9 deg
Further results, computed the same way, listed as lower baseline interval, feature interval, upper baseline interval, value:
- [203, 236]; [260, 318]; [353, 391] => -3.1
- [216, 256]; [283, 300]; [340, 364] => -1.3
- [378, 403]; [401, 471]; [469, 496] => 4.7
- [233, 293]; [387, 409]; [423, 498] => 1.7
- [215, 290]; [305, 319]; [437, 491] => 1.5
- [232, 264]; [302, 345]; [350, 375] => 0.5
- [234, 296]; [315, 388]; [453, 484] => 6.0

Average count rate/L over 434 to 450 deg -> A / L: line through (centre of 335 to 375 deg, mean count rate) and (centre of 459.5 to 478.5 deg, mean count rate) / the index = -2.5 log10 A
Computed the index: 0.16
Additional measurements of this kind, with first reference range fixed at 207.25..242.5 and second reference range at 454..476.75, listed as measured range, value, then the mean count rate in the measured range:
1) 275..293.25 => -0.103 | 367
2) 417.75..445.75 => 0.135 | 323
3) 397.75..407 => 0.109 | 325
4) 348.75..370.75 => 0.111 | 316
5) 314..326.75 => 0.037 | 330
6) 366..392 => 0.039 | 342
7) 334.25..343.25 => -0.002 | 346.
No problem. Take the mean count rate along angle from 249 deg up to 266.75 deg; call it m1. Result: 354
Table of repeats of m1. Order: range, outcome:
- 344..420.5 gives 325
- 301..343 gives 325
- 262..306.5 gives 349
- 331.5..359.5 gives 330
